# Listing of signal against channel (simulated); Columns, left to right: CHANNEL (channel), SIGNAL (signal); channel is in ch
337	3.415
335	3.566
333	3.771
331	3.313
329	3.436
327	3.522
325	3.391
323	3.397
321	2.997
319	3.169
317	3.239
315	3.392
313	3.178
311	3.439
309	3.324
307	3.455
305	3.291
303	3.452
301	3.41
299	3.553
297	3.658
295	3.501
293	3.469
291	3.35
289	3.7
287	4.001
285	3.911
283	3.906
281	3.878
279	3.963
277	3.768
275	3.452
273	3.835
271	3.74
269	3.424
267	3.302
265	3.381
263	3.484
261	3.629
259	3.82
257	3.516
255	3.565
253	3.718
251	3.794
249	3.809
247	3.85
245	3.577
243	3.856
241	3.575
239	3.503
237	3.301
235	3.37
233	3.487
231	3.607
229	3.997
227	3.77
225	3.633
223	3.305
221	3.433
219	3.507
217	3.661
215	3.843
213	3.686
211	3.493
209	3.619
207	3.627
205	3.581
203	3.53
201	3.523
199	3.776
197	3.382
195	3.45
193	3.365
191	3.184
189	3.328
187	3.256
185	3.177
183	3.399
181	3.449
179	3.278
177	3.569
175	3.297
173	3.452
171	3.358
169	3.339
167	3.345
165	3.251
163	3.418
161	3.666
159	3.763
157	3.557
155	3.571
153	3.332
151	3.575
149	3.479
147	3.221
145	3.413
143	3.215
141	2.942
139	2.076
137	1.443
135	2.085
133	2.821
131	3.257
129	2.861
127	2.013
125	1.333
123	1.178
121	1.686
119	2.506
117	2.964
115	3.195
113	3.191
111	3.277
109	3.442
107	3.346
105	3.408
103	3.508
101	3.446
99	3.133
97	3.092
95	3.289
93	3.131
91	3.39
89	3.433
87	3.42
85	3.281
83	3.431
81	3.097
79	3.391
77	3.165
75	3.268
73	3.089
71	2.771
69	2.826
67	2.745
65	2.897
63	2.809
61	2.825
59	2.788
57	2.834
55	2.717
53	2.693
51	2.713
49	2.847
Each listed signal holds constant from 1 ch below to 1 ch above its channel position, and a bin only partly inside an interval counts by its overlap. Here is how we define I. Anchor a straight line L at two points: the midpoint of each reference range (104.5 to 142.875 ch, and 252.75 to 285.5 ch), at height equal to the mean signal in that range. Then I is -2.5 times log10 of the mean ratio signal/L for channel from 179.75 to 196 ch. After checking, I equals -0.09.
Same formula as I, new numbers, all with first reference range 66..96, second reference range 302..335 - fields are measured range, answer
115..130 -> 0.436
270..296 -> -0.120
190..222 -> -0.083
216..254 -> -0.099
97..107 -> -0.048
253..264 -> -0.092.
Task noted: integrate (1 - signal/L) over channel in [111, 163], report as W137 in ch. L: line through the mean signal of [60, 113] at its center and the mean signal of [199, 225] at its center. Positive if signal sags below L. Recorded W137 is 8.02 ch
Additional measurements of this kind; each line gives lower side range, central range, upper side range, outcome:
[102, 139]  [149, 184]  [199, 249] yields -4.5 ch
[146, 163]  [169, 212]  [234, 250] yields 1.5 ch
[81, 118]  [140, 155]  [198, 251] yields 0.4 ch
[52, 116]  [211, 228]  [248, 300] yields -0.4 ch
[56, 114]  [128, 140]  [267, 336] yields 3.0 ch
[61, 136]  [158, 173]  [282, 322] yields -1.6 ch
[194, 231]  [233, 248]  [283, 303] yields 0.2 ch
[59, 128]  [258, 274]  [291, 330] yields -1.4 ch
